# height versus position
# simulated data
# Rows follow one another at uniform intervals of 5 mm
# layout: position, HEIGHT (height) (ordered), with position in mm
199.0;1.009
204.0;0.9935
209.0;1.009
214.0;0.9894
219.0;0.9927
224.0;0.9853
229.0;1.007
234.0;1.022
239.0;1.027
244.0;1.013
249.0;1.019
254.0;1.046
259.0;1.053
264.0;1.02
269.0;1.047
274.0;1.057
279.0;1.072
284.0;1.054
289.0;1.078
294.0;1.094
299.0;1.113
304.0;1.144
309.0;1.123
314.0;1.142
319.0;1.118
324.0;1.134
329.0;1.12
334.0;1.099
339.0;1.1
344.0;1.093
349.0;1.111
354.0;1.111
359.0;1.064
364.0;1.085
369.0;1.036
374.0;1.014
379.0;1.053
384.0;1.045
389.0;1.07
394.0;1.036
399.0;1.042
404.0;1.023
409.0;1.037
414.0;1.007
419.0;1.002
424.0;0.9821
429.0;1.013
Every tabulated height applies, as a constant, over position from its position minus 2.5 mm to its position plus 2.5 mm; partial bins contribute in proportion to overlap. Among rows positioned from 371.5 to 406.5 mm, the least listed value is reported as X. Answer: 1.014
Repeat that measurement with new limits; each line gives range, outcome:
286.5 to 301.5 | 1.078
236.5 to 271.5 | 1.013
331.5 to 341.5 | 1.099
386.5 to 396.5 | 1.036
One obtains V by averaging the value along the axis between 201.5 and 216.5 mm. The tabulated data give 0.997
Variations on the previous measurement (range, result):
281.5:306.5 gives 1.1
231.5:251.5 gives 1.02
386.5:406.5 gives 1.04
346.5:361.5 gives 1.1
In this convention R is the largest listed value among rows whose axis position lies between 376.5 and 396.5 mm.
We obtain 1.07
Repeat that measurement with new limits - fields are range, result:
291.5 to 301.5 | 1.113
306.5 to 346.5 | 1.142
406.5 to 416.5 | 1.037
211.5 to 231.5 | 1.007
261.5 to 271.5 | 1.047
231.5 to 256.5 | 1.046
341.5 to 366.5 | 1.111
